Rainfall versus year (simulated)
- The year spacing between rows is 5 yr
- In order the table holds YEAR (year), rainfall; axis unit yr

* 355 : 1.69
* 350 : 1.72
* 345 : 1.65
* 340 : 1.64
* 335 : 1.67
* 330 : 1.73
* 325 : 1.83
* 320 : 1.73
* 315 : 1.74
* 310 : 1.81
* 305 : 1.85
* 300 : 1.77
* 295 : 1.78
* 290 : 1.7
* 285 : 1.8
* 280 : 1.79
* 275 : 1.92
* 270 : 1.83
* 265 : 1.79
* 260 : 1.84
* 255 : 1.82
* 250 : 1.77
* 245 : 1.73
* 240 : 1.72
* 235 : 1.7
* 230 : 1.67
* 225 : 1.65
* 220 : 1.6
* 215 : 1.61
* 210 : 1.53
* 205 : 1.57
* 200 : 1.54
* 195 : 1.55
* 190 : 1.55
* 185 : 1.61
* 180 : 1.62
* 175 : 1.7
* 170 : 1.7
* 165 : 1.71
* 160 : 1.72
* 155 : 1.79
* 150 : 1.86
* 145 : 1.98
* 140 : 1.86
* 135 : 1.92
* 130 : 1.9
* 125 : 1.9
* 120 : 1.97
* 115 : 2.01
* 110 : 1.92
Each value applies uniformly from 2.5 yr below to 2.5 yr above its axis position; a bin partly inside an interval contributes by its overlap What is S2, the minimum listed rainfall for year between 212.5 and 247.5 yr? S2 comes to 1.6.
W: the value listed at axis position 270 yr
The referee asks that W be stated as 1.83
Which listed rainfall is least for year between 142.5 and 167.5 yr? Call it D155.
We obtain 1.71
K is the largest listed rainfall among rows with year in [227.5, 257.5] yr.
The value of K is 1.82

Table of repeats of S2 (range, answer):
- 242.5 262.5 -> 1.73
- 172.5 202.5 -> 1.54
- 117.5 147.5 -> 1.86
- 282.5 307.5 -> 1.7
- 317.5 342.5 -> 1.64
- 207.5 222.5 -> 1.53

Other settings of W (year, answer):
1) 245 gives 1.73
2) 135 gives 1.92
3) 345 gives 1.65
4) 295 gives 1.78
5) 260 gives 1.84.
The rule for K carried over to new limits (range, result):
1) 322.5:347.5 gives 1.83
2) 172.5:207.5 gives 1.7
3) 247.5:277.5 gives 1.92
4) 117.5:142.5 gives 1.97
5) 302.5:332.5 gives 1.85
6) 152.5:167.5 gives 1.79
